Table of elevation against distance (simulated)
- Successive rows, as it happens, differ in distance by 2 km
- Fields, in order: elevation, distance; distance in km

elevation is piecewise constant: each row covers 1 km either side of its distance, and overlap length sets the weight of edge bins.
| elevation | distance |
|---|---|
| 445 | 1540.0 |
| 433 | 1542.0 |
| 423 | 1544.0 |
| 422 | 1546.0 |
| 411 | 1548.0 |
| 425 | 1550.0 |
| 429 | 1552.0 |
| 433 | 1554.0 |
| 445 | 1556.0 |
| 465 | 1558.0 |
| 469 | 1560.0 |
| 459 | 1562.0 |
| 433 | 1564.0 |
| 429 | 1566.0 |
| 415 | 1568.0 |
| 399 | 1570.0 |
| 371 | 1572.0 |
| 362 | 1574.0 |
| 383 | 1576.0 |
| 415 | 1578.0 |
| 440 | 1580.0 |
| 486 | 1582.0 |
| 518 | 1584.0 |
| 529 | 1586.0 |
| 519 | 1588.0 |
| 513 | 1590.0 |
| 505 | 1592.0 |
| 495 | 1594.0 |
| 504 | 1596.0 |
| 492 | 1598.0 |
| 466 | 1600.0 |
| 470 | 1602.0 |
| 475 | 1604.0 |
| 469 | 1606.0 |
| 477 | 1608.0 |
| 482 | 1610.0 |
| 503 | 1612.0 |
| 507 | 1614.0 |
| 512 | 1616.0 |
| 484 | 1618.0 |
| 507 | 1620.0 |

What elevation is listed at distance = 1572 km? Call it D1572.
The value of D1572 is 371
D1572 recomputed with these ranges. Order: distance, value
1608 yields 477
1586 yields 529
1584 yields 518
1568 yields 415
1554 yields 433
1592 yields 505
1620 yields 507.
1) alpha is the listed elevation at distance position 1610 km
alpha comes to 482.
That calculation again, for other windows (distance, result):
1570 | 399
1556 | 445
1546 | 422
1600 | 466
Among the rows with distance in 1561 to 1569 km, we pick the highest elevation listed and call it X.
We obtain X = 459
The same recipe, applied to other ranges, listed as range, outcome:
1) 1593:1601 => 504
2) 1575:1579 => 415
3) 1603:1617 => 512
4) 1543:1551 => 425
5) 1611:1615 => 507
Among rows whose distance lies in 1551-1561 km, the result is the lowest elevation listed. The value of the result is 429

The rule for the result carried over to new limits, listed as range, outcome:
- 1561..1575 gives 362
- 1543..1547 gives 422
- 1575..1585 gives 383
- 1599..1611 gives 466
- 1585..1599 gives 492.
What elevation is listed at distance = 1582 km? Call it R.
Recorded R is 486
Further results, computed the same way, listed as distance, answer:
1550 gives 425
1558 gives 465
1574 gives 362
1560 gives 469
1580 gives 440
